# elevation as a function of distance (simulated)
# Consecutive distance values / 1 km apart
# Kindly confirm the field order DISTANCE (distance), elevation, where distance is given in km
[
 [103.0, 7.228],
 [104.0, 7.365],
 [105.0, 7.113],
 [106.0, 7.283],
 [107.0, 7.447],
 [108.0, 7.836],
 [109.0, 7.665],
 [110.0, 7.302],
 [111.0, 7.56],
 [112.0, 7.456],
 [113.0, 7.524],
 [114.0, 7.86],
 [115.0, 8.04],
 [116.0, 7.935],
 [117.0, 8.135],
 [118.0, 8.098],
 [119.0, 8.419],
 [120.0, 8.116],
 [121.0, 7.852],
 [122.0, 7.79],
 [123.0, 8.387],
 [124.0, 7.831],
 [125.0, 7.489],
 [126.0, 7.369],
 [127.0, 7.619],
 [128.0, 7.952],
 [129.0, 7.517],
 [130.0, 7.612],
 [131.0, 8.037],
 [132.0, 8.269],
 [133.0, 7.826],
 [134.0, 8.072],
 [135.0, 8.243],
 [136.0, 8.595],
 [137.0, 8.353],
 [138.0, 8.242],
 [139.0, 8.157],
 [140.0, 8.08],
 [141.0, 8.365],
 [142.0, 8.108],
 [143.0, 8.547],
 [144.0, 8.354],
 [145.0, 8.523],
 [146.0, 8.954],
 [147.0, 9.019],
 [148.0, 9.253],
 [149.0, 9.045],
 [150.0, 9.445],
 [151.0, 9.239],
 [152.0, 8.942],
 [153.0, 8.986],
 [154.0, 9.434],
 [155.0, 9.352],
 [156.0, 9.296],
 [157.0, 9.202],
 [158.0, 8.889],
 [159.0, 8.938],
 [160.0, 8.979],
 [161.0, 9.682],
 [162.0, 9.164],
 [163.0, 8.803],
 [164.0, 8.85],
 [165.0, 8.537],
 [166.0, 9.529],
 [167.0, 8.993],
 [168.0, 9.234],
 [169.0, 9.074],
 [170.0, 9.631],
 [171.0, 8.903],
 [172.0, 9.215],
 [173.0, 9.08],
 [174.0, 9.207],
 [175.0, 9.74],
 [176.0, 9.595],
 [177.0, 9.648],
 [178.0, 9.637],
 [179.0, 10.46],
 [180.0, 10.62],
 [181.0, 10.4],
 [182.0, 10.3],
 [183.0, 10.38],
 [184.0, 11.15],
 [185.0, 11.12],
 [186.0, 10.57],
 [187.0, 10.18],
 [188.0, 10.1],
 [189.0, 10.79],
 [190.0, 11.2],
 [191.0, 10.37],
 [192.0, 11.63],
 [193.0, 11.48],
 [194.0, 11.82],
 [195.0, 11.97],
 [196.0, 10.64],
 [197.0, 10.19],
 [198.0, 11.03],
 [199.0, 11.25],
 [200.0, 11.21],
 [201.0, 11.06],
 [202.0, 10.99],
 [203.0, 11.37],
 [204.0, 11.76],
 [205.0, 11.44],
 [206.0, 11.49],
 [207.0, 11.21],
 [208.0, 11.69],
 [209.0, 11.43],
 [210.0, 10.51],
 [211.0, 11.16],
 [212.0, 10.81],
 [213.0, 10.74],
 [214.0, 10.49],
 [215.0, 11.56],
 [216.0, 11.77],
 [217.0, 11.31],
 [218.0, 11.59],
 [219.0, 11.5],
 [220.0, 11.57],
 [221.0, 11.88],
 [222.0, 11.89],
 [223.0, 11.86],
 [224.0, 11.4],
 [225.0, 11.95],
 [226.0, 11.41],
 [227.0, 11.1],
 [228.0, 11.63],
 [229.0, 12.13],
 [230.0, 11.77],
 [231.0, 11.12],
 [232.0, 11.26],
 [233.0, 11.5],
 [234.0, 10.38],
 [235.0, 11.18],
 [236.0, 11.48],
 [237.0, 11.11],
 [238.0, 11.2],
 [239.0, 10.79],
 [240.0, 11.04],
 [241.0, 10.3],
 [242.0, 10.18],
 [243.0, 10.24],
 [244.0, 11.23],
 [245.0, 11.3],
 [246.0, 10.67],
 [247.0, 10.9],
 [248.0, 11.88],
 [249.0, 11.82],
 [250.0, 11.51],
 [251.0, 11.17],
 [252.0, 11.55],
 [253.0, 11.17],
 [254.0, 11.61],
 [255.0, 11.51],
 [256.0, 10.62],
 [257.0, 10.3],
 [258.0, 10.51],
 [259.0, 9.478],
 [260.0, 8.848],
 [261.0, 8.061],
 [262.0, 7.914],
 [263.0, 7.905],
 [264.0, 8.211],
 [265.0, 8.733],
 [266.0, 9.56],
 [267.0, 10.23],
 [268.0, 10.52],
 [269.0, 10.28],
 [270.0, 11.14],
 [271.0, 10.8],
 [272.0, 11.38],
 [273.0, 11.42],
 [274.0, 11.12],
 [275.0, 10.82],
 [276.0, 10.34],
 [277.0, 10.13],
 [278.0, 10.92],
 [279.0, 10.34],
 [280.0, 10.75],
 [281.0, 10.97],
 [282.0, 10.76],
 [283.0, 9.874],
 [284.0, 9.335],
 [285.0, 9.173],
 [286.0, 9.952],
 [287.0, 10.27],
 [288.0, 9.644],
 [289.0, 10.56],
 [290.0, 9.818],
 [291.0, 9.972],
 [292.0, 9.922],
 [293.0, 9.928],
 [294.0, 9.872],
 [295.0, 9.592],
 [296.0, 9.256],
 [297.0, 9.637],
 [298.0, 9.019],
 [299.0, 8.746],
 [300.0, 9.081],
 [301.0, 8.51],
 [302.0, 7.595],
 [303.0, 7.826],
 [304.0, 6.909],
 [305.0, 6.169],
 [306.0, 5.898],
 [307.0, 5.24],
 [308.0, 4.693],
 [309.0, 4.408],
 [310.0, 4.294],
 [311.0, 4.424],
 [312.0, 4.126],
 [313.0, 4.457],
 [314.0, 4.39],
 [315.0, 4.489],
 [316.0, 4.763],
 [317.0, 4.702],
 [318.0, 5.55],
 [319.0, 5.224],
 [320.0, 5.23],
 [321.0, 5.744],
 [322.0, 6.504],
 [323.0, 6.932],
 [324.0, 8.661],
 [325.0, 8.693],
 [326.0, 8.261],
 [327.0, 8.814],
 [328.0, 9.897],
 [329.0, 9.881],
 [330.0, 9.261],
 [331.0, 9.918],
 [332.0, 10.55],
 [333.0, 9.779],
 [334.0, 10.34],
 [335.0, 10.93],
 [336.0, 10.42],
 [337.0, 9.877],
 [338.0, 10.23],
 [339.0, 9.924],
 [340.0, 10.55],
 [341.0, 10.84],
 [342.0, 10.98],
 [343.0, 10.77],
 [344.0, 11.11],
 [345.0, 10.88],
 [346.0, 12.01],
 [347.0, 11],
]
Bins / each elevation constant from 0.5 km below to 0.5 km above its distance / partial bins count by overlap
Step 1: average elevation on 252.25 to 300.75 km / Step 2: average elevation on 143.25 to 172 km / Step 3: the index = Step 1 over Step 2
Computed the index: 1.10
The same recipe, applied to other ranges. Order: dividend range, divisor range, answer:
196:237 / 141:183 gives 1.22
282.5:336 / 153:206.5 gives 0.78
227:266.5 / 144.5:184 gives 1.13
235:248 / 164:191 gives 1.10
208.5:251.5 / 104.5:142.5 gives 1.43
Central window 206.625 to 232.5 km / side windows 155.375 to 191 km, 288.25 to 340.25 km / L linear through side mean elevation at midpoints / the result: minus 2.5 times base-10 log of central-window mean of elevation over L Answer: -0.247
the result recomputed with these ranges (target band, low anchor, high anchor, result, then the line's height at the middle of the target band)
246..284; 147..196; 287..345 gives -0.19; 8.74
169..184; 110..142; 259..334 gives -0.20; 8.11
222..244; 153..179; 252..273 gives -0.15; 9.78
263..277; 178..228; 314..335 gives -0.12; 9.22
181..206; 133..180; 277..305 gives -0.20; 9.14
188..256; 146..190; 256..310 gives -0.19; 9.42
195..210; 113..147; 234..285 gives -0.19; 9.43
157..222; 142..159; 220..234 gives -0.01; 10.3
